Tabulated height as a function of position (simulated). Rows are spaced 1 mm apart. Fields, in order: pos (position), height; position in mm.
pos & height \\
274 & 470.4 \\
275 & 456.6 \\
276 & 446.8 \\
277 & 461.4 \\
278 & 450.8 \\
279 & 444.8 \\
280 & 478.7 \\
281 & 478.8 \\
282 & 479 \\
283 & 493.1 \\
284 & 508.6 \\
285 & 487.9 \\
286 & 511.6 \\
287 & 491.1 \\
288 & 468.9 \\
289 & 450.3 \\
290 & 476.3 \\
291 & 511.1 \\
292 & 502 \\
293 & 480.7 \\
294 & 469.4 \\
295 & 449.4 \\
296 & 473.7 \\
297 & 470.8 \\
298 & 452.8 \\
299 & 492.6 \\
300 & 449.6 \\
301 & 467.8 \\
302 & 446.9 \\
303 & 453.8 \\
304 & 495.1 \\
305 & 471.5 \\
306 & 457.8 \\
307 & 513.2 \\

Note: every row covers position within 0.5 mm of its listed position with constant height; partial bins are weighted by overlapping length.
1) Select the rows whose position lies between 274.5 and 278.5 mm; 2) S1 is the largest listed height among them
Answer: 461.4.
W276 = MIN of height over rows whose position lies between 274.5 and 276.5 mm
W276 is 446.8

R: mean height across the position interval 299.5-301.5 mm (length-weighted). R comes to 459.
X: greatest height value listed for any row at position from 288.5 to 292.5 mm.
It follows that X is 511.1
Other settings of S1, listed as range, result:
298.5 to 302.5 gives 492.6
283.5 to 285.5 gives 508.6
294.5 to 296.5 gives 473.7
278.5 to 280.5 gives 478.7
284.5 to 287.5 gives 511.6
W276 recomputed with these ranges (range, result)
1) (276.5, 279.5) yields 444.8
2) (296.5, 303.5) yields 446.9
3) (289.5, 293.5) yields 476.3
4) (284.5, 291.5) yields 450.3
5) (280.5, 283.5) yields 478.8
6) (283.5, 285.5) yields 487.9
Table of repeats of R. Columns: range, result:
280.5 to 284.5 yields 490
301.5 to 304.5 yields 465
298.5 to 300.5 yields 471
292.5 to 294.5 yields 475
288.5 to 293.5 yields 484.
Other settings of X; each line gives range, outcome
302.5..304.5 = 495.1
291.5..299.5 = 502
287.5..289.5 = 468.9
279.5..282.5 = 479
